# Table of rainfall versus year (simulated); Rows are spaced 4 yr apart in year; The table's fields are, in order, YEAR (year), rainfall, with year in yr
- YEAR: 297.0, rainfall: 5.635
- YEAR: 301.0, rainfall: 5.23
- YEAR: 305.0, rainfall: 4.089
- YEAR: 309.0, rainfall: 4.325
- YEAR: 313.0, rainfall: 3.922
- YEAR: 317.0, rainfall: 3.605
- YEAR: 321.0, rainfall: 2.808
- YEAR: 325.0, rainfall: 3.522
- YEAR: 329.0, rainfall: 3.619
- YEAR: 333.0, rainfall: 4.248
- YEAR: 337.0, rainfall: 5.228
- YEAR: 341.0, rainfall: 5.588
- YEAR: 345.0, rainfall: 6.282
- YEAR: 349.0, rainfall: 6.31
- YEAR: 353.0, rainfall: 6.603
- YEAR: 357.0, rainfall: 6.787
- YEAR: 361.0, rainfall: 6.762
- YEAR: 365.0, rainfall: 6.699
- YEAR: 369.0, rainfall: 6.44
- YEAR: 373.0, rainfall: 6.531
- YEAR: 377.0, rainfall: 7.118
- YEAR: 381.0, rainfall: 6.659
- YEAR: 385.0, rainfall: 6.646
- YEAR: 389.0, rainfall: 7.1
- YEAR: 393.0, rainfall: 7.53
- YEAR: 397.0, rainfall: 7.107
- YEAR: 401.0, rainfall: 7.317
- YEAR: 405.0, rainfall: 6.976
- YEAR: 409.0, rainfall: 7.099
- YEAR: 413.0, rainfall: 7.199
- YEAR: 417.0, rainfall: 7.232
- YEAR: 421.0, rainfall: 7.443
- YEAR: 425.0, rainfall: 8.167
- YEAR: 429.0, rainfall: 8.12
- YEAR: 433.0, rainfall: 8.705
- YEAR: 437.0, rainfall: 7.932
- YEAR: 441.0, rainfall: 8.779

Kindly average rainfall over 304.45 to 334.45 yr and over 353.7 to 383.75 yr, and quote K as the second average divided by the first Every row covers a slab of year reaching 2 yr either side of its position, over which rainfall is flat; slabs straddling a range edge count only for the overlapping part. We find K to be 1.79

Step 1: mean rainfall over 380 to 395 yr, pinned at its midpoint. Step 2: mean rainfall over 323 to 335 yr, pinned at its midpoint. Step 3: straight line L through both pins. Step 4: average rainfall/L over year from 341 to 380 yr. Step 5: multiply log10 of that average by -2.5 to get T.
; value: -0.20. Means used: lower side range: 3.8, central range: 6.56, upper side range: 7.01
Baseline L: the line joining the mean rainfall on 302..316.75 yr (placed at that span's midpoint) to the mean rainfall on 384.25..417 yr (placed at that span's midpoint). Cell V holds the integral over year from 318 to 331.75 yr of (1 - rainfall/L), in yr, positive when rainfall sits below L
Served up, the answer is 3.7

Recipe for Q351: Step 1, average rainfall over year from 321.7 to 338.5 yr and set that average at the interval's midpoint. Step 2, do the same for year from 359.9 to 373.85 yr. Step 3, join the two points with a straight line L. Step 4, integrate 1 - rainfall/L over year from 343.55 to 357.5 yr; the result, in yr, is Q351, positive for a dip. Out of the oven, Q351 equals -2.61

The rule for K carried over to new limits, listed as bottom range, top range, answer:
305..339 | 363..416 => 1.78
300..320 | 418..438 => 1.95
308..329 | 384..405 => 1.98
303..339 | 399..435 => 1.93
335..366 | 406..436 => 1.23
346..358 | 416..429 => 1.18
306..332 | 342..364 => 1.77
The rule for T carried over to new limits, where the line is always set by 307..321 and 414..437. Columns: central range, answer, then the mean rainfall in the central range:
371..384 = -0.11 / 6.76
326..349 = -0.08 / 5.04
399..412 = 0.00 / 7.14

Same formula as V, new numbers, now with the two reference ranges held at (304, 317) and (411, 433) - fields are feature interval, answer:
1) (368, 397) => -2.13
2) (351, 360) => -1.90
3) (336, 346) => -1.26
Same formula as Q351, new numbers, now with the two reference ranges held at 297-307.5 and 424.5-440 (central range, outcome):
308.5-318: 2.20 yr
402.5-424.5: 1.47 yr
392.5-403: 0.09 yr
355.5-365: -0.58 yr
